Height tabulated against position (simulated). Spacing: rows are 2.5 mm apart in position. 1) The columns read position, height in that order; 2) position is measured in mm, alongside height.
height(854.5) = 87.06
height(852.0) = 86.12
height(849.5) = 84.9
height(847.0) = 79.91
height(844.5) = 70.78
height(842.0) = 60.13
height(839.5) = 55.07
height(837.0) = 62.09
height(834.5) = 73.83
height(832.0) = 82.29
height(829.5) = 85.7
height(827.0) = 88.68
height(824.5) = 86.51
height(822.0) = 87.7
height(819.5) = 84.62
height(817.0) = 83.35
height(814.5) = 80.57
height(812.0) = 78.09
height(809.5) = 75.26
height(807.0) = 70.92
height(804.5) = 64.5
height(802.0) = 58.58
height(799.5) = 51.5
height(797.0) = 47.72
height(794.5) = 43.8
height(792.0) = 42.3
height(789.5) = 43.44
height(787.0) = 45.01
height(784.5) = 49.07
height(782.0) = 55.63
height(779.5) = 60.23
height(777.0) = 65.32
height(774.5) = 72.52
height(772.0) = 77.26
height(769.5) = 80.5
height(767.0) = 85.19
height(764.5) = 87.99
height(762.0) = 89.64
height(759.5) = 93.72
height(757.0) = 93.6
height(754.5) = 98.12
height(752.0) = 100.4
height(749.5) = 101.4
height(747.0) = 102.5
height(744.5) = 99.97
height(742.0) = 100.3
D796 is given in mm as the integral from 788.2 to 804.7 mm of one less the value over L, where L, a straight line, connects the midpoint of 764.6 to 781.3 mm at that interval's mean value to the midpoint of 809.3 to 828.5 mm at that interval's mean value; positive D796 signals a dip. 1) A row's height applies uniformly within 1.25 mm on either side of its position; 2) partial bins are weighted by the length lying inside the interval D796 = 6.2 mm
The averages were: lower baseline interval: 73.9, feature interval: 49.3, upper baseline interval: 83.6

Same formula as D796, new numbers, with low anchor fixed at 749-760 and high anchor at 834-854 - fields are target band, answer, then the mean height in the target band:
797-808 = 3.2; 59.6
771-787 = 5.1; 61.7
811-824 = -0.6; 83.2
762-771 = 0.9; 85.1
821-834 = -1.5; 85.4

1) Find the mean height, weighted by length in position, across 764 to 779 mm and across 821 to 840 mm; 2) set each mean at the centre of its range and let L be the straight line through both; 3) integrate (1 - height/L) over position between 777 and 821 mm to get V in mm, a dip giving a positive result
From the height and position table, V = 9.3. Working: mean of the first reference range 76.7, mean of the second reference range 78.5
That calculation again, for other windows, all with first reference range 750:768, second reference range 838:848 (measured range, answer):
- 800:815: 1.4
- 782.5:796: 6.2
